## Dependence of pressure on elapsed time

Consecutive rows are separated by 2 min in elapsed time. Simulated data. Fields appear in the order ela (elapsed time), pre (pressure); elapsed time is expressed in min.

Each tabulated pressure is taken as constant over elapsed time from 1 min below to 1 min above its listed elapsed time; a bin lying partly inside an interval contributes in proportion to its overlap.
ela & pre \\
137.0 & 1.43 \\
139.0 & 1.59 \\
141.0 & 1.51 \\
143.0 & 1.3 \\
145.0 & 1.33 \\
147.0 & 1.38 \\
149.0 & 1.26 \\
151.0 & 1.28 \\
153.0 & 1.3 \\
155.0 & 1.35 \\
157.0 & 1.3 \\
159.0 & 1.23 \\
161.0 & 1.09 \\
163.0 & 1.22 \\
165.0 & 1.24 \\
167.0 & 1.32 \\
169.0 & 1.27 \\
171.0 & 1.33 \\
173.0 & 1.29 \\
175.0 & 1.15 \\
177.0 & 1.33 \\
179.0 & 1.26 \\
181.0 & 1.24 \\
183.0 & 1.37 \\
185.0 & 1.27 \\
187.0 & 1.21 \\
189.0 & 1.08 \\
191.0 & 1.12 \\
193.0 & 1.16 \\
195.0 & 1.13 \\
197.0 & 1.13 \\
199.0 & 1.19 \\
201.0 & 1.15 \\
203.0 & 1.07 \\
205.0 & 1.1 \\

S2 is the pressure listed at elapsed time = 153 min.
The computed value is 1.3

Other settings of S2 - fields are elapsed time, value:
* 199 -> 1.19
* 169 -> 1.27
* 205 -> 1.1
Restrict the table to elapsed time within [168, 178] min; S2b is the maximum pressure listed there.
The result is 1.33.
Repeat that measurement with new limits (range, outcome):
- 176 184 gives 1.37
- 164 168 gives 1.32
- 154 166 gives 1.35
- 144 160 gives 1.38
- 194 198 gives 1.13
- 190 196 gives 1.16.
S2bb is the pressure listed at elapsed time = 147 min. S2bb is 1.38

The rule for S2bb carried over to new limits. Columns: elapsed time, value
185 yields 1.27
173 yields 1.29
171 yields 1.33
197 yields 1.13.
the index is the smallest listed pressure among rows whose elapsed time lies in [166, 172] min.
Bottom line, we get 1.27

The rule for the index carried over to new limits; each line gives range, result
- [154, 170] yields 1.09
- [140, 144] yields 1.3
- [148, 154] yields 1.26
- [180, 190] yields 1.08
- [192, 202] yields 1.13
